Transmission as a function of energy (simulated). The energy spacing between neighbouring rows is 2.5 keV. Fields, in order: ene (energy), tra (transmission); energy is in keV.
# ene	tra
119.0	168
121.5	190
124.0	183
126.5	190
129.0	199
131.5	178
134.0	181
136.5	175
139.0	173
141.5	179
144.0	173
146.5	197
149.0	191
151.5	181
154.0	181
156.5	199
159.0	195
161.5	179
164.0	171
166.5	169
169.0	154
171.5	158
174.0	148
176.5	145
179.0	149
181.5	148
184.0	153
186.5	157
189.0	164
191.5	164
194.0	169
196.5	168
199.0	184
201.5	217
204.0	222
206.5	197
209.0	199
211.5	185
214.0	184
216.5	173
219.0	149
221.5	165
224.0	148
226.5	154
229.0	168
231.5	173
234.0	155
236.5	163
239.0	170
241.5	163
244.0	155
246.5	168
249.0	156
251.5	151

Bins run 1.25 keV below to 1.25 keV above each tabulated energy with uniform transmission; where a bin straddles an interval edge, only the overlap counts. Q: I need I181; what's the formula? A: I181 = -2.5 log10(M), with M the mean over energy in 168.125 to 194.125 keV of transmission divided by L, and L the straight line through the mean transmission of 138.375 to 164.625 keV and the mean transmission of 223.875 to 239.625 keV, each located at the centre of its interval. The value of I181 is 0.14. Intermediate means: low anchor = 184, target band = 155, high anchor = 162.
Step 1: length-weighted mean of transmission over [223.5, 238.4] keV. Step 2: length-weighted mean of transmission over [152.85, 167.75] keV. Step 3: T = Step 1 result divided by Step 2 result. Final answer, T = 0.9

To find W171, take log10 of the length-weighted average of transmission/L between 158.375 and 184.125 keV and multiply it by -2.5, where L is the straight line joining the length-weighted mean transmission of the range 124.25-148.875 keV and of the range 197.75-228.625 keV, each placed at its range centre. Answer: 0.14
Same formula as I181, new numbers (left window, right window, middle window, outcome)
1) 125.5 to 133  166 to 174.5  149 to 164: -0.113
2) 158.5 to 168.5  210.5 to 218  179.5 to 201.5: 0.074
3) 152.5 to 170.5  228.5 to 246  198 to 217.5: -0.156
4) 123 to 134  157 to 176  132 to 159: -0.031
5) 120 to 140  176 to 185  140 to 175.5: -0.076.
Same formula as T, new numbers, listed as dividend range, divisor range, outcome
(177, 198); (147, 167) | 0.86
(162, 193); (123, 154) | 0.86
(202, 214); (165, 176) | 1.28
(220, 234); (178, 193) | 1.03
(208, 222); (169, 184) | 1.17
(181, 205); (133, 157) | 0.96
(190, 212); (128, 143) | 1.05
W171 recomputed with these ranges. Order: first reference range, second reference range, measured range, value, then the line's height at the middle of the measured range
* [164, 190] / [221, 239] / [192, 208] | -0.21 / 158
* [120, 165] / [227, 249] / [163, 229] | 0.02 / 173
